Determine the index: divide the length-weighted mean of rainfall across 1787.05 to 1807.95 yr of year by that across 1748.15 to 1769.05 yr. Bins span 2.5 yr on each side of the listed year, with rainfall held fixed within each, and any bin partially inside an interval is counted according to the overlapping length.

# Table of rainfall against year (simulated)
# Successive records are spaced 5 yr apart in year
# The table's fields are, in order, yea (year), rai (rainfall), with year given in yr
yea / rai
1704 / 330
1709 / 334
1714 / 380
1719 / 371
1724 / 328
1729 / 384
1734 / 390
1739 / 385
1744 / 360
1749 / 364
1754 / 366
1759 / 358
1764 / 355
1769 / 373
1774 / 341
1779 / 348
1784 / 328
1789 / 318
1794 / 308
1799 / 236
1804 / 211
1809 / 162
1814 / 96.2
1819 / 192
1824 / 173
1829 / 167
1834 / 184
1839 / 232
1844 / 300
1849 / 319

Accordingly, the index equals 0.72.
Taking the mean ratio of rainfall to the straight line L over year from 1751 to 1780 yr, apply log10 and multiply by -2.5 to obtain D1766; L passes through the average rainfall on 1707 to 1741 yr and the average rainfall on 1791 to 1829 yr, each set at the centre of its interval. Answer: -0.25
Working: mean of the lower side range 368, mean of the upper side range 197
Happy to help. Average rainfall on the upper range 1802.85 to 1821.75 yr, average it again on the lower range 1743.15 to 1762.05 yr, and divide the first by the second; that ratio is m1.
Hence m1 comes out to 0.45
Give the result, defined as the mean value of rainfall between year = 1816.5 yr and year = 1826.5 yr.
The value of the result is 182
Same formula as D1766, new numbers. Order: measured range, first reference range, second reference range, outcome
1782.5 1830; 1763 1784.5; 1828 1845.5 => 0.302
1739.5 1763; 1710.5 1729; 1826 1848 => -0.121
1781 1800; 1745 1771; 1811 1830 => -0.187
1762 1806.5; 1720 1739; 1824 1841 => -0.135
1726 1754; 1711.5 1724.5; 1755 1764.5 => -0.040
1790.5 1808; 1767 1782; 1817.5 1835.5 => 0.100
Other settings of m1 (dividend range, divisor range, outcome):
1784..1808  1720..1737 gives 0.73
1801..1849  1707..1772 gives 0.54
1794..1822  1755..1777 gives 0.53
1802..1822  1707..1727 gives 0.46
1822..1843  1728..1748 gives 0.52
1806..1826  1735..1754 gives 0.42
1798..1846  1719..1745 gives 0.52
